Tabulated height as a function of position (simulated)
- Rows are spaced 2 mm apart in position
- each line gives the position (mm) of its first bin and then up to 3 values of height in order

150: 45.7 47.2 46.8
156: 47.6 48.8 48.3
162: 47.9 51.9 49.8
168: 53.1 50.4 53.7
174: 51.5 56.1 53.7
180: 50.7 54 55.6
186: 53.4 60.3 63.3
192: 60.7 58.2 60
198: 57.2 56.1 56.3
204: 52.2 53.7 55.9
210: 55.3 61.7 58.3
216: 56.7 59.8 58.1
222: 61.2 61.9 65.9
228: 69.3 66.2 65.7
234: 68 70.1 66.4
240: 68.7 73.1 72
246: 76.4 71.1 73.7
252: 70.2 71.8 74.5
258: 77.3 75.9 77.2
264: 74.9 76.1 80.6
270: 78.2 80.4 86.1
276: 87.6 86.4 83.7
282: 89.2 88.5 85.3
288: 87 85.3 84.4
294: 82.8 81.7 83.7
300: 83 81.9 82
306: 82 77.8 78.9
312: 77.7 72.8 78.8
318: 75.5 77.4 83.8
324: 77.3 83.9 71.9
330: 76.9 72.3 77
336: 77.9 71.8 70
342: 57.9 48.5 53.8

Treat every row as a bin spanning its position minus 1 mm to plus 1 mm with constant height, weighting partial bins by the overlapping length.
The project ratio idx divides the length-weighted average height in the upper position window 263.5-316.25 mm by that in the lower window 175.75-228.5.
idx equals 1.4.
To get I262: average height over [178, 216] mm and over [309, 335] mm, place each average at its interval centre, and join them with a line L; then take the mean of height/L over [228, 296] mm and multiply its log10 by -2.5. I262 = -0.15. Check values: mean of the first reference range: 56.7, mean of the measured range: 77.4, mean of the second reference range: 77.2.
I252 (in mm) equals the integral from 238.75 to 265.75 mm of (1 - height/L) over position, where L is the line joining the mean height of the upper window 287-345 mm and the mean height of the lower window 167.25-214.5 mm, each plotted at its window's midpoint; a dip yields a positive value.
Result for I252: -2.9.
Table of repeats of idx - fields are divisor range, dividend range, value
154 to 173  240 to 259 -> 1.46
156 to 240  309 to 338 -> 1.34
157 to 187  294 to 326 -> 1.54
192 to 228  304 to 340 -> 1.32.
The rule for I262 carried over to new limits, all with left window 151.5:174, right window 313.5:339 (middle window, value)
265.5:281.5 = -0.21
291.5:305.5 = -0.15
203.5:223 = 0.01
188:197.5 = -0.11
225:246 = -0.12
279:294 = -0.22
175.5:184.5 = -0.03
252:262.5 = -0.15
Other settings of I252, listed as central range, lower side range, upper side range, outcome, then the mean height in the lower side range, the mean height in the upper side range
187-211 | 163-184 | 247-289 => 1.0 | 52.6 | 79.8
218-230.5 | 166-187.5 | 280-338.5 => -0.1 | 53.2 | 80.4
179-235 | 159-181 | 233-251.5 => 2.1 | 51.6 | 71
